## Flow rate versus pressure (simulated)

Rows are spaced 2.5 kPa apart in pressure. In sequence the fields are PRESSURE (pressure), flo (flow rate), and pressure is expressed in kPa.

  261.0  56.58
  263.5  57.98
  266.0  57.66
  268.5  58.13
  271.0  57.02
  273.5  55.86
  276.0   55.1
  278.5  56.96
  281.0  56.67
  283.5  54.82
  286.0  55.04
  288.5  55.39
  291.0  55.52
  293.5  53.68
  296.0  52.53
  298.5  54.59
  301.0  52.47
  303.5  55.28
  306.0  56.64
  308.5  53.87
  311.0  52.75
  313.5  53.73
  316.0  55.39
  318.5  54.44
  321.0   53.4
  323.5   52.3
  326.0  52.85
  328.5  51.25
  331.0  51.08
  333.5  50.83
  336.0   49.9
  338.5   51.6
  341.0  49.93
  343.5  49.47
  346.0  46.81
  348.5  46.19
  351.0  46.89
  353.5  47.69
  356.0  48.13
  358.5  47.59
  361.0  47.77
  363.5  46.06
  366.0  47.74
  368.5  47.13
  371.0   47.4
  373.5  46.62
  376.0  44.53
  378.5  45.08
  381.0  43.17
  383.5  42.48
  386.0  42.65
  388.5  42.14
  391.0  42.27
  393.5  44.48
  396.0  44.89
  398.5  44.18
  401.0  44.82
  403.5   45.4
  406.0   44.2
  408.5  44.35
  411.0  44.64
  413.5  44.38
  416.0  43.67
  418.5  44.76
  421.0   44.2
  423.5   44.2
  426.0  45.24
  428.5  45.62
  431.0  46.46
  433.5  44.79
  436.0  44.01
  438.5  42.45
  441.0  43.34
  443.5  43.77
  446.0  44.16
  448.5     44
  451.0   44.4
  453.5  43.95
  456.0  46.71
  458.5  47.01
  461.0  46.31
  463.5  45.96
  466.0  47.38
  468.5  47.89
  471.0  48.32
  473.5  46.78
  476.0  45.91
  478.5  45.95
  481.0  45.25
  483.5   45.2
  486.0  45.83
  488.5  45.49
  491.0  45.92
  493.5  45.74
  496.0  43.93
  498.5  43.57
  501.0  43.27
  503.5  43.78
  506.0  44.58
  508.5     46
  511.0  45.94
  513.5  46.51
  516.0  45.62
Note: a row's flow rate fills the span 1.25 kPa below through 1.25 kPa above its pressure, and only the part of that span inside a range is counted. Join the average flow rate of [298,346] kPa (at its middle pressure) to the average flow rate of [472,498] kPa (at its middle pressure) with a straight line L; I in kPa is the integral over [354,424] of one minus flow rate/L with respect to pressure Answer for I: 6.6 kPa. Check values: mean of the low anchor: 52.5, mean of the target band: 45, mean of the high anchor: 45.6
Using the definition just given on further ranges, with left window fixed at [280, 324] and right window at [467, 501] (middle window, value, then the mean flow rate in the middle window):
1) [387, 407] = 2.3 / 44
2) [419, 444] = 2.0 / 44.4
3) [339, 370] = 2.5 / 47.7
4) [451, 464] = 0.3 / 45.8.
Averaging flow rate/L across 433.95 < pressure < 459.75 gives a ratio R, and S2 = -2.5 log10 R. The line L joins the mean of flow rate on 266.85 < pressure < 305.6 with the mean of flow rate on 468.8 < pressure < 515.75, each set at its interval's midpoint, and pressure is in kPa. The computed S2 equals 0.08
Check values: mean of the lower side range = 55.3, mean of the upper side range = 45.5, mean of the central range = 44.4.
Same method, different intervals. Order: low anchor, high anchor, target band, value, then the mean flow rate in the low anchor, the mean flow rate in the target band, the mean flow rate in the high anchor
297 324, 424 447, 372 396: 0.108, 54.1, 43.8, 44.4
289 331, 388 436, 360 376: 0.036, 53.7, 46.9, 44.5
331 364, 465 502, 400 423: 0.065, 48.5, 44.5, 45.8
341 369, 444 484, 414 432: 0.040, 47.5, 44.8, 45.9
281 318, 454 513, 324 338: 0.036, 54.5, 51.3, 45.8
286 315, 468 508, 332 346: 0.051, 54.3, 50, 45.4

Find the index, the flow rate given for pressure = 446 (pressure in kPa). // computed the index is 44.16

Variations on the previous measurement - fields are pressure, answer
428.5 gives 45.62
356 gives 48.13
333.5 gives 50.83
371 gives 47.4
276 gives 55.1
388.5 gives 42.14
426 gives 45.24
